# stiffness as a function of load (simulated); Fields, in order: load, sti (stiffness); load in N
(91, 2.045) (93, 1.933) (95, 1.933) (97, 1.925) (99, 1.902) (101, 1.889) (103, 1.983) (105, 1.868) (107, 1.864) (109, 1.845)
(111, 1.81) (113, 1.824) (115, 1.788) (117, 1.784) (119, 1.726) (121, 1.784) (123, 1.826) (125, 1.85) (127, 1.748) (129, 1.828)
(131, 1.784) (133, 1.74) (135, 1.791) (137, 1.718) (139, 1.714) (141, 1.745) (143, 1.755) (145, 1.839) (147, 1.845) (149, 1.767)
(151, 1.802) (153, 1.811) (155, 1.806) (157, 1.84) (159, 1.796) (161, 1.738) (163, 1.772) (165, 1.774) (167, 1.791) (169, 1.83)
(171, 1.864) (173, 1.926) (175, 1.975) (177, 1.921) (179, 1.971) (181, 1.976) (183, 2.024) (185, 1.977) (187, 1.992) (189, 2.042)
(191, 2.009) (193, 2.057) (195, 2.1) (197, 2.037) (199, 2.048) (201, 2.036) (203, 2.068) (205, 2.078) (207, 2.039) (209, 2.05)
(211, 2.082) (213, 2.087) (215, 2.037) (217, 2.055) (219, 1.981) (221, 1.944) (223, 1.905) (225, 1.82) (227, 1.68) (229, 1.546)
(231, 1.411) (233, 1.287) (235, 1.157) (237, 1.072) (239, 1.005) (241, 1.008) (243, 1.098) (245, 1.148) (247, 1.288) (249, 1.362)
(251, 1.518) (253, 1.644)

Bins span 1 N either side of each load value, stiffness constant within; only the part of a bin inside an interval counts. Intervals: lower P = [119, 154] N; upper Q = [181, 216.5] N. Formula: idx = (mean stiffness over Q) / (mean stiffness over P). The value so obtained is 1.15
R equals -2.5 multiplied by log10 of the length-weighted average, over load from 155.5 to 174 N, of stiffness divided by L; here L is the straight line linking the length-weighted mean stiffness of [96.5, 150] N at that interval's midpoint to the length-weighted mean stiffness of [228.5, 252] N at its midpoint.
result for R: -0.13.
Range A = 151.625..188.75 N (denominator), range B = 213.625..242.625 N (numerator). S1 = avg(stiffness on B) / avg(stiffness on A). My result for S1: 0.8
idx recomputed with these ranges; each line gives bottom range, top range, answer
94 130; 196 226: 1.09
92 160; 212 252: 0.84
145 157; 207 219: 1.13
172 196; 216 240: 0.79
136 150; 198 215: 1.16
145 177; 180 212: 1.12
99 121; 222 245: 0.74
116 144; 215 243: 0.86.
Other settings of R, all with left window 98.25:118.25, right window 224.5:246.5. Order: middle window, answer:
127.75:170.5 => -0.074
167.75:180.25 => -0.223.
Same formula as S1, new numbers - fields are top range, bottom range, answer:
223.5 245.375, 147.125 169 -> 0.73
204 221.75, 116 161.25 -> 1.14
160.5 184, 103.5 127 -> 1.04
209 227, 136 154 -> 1.11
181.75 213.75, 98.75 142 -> 1.13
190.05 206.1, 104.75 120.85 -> 1.14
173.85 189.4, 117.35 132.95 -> 1.11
